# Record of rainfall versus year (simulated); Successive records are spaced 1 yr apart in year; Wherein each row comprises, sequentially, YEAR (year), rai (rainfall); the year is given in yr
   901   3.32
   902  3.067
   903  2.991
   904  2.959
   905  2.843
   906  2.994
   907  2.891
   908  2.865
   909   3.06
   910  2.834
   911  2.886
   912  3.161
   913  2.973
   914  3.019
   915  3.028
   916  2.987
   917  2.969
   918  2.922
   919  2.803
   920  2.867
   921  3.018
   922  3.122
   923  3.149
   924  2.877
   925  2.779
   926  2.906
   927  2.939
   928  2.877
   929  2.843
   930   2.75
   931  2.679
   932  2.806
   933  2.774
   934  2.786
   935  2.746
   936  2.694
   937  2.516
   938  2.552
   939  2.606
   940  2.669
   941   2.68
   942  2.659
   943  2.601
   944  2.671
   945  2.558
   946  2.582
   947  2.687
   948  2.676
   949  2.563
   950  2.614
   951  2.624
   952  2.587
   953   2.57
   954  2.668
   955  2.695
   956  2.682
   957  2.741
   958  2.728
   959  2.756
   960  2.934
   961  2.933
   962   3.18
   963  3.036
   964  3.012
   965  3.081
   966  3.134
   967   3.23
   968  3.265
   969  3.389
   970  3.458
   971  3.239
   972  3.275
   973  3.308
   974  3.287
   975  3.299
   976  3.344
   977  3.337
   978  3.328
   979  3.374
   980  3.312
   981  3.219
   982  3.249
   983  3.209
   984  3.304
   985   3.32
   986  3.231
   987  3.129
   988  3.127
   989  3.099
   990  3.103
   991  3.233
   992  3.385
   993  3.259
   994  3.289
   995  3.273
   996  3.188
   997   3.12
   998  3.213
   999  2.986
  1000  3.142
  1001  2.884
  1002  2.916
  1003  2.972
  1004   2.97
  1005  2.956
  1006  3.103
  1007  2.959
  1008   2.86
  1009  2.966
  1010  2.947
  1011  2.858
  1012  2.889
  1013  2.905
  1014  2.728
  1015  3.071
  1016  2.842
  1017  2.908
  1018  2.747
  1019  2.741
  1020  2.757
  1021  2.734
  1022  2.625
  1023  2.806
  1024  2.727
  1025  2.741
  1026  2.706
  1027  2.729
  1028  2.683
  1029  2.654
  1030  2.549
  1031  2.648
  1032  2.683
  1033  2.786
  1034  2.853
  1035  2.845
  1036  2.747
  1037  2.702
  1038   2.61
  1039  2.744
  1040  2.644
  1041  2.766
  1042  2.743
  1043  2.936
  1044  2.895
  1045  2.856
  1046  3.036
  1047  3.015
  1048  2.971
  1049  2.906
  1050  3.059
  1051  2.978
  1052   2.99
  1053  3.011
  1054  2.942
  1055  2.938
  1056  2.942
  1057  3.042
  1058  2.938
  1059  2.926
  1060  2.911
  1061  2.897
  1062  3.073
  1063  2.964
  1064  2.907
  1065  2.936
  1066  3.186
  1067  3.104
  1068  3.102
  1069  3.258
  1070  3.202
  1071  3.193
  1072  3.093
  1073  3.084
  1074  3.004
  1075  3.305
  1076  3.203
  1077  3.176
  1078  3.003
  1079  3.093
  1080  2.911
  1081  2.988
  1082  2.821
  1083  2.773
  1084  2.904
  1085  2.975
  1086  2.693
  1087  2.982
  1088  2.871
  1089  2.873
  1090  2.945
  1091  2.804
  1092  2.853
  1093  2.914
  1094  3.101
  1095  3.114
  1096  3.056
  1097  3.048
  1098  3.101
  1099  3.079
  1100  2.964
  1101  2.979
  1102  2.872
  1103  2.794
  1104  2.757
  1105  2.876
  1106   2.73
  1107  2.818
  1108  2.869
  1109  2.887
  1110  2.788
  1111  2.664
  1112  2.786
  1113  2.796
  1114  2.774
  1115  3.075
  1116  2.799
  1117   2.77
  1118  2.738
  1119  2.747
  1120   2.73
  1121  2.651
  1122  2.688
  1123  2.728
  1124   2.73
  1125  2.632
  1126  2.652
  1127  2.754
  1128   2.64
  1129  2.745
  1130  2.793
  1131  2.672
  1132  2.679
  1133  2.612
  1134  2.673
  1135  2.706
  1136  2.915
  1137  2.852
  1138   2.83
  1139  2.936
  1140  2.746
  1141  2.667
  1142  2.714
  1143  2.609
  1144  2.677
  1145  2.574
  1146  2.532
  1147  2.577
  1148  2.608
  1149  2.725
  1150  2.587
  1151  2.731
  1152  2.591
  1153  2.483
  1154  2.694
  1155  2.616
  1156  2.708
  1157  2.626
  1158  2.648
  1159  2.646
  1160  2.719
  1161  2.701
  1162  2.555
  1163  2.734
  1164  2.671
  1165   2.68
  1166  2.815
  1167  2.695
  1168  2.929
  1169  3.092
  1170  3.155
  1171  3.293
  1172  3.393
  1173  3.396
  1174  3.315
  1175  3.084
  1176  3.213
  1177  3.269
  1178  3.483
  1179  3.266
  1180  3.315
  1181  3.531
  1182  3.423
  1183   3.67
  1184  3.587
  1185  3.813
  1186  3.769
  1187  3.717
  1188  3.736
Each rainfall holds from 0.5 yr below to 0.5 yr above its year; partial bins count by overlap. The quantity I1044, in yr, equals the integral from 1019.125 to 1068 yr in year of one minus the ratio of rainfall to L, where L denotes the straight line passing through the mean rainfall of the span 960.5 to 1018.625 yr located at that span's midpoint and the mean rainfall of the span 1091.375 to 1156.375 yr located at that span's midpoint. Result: 2.12 yr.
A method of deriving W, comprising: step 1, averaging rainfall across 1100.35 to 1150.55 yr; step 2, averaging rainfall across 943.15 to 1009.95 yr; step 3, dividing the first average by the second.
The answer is 0.90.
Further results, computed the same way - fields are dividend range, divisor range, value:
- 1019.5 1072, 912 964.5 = 1.03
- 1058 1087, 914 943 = 1.07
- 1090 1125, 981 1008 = 0.91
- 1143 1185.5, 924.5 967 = 1.07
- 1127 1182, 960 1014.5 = 0.90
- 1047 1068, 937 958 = 1.13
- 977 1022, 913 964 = 1.10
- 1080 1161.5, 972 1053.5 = 0.93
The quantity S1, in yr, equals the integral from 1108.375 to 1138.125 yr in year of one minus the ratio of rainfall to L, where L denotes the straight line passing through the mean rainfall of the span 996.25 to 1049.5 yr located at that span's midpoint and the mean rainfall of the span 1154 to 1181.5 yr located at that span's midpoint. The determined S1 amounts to 1.9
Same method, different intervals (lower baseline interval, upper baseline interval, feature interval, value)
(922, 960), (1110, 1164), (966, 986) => -4.3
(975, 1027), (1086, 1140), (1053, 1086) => -1.3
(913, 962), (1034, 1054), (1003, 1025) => -0.2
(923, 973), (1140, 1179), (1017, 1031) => 0.6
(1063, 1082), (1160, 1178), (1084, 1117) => 1.8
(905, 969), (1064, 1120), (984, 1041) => -0.5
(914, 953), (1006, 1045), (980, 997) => -2.7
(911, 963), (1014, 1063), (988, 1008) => -2.0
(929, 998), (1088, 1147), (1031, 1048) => 0.5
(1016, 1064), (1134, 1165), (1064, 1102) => -3.3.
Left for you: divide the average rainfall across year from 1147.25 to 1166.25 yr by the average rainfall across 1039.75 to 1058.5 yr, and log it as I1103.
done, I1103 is 0.9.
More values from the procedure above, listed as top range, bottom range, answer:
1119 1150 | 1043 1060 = 0.91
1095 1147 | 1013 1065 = 0.98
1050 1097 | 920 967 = 1.08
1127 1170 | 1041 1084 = 0.90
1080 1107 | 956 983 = 0.92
